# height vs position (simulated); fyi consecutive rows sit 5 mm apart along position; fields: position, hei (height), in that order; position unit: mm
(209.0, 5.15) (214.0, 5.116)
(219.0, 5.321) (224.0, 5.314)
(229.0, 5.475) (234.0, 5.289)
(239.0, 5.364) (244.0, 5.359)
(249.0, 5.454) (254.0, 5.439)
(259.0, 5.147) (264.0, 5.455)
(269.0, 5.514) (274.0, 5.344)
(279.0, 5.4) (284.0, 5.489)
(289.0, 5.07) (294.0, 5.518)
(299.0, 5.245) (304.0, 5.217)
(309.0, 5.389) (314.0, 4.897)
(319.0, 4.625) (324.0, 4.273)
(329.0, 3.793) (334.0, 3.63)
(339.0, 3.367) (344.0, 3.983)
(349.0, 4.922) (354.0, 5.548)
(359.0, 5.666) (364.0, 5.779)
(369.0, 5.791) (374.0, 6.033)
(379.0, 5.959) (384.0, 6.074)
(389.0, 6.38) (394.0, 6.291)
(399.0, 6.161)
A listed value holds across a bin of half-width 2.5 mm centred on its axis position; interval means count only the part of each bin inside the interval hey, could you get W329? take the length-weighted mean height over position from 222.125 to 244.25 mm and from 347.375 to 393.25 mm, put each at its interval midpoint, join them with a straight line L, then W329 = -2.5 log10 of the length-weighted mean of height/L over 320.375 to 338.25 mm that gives 0.41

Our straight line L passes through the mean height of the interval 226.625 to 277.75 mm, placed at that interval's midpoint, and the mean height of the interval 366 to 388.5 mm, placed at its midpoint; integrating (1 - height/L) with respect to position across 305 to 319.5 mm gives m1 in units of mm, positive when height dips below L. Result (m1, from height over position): 1.6 mm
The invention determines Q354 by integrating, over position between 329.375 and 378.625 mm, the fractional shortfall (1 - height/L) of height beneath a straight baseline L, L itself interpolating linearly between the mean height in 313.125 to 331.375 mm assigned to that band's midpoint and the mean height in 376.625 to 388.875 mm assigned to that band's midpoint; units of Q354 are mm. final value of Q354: 3.24 mm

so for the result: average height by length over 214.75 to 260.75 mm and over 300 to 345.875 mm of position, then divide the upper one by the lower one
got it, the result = 0.82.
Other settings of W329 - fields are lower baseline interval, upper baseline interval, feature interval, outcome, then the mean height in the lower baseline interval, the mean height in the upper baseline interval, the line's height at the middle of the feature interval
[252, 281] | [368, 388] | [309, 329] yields 0.23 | 5.38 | 6.01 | 5.68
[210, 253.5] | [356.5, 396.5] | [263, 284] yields 0.02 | 5.33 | 6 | 5.53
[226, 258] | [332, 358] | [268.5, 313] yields -0.09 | 5.38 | 4.38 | 4.91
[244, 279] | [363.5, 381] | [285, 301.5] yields 0.05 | 5.39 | 5.9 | 5.54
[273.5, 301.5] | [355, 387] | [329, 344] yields 0.48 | 5.34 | 5.88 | 5.66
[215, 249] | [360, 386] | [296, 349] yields 0.26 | 5.35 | 5.91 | 5.71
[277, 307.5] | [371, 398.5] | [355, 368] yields 0.04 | 5.32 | 6.14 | 5.94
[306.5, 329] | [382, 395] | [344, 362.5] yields 0.05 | 4.68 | 6.25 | 5.47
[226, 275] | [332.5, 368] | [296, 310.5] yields -0.05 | 5.38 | 4.78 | 5.06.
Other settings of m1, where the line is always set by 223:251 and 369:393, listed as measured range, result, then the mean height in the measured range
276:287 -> 0.34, 5.42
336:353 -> 4.91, 4.21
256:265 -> 0.35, 5.28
